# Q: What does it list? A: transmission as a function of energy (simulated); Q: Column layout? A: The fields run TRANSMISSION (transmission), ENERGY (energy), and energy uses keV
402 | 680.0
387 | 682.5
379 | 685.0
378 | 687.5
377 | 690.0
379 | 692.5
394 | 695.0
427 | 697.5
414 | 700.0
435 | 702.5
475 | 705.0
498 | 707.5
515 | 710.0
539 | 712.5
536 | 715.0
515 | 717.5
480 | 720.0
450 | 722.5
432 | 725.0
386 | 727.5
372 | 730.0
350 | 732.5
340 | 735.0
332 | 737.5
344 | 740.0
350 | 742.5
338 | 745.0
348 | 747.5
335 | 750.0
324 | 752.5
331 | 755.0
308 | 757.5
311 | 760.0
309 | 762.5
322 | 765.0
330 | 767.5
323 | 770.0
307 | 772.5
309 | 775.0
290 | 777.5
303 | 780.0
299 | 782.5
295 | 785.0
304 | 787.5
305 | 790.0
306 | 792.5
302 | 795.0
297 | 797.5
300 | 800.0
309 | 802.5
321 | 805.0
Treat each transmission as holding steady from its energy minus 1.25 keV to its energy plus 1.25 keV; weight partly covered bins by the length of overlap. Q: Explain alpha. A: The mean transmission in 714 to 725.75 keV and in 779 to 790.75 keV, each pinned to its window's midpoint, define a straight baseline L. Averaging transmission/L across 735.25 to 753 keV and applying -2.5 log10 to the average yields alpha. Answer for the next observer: 0.22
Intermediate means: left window 484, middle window 339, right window 301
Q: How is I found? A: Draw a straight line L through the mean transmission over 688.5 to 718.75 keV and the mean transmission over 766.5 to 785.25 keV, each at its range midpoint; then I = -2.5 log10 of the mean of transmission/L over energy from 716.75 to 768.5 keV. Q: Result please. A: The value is 0.05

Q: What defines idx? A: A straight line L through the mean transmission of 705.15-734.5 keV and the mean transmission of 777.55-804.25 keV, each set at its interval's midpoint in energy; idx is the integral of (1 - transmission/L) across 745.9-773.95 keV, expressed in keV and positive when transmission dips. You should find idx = 3.6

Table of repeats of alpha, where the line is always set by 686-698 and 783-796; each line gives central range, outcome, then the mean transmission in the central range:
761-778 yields 0.02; 314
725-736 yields -0.05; 370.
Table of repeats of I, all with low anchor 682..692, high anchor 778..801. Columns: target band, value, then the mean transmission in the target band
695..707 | -0.18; 437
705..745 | -0.21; 428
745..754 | -0.01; 336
